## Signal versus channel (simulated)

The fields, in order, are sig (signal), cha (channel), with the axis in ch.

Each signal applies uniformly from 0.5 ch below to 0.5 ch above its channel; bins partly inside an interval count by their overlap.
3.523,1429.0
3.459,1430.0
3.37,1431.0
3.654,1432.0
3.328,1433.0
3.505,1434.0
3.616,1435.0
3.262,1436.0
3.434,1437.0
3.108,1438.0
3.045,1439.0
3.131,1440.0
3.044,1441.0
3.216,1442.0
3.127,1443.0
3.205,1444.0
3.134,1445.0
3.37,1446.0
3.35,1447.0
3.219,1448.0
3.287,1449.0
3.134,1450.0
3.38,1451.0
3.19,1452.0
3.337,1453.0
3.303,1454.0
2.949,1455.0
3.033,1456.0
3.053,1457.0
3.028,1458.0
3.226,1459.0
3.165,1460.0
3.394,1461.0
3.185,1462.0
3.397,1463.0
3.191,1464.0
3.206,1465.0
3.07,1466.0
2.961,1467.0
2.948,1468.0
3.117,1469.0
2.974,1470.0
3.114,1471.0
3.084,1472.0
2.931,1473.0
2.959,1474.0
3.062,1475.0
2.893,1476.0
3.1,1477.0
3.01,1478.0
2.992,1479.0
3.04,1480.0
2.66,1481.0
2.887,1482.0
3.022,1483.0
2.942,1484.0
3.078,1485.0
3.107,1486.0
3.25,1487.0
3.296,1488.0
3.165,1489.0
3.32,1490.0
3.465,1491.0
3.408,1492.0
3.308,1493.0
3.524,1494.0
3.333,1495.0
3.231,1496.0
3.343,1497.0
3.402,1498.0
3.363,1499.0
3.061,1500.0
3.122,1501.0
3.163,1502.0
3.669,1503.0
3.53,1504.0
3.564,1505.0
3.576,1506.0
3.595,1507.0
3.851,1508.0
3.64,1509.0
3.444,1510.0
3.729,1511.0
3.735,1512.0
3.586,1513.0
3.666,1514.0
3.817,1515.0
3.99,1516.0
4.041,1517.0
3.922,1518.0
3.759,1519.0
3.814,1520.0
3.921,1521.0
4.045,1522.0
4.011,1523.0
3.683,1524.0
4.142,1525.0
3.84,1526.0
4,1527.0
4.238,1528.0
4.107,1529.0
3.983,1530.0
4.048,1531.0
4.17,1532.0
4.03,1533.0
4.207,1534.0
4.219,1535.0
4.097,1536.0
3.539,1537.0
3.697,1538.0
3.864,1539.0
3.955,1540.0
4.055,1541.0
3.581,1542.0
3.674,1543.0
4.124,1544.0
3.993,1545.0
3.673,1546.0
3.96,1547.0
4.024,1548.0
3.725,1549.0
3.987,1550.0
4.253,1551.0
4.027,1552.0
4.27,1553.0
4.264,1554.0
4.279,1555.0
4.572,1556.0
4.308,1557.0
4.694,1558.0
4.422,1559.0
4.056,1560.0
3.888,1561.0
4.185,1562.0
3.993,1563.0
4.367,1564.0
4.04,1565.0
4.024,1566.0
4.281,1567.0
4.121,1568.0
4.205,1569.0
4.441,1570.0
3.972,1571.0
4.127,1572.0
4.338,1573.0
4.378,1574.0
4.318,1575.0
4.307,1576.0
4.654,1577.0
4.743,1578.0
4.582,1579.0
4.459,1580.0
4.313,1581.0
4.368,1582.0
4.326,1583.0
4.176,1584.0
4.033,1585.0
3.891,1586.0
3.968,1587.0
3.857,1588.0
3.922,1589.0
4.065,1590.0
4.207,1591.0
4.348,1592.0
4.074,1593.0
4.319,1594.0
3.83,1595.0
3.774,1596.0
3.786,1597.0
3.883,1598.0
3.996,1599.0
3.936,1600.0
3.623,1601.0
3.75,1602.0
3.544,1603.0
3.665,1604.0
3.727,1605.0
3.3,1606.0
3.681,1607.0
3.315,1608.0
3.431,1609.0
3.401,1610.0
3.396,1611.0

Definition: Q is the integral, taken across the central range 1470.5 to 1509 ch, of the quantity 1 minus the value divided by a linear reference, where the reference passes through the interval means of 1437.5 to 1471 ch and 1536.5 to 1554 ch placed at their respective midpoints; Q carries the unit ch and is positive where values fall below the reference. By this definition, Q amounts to 2.6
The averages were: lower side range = 3.17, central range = 3.23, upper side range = 3.92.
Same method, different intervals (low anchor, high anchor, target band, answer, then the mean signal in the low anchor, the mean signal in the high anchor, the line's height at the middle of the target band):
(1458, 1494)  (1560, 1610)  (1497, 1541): -3.8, 3.12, 4.05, 3.48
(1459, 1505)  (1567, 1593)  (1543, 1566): -1.0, 3.17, 4.24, 3.96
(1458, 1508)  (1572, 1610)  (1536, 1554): -1.2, 3.2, 4.02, 3.67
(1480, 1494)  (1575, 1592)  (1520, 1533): -1.5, 3.16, 4.25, 3.6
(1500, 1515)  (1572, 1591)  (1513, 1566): -2.2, 3.55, 4.26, 3.86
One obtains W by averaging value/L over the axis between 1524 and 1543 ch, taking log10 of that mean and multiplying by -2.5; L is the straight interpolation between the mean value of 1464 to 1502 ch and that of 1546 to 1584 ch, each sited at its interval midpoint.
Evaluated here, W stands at -0.04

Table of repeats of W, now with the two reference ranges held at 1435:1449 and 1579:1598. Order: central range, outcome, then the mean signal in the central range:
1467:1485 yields 0.15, 2.99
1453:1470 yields 0.07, 3.14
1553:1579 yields -0.08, 4.28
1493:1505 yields 0.07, 3.35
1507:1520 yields -0.03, 3.76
